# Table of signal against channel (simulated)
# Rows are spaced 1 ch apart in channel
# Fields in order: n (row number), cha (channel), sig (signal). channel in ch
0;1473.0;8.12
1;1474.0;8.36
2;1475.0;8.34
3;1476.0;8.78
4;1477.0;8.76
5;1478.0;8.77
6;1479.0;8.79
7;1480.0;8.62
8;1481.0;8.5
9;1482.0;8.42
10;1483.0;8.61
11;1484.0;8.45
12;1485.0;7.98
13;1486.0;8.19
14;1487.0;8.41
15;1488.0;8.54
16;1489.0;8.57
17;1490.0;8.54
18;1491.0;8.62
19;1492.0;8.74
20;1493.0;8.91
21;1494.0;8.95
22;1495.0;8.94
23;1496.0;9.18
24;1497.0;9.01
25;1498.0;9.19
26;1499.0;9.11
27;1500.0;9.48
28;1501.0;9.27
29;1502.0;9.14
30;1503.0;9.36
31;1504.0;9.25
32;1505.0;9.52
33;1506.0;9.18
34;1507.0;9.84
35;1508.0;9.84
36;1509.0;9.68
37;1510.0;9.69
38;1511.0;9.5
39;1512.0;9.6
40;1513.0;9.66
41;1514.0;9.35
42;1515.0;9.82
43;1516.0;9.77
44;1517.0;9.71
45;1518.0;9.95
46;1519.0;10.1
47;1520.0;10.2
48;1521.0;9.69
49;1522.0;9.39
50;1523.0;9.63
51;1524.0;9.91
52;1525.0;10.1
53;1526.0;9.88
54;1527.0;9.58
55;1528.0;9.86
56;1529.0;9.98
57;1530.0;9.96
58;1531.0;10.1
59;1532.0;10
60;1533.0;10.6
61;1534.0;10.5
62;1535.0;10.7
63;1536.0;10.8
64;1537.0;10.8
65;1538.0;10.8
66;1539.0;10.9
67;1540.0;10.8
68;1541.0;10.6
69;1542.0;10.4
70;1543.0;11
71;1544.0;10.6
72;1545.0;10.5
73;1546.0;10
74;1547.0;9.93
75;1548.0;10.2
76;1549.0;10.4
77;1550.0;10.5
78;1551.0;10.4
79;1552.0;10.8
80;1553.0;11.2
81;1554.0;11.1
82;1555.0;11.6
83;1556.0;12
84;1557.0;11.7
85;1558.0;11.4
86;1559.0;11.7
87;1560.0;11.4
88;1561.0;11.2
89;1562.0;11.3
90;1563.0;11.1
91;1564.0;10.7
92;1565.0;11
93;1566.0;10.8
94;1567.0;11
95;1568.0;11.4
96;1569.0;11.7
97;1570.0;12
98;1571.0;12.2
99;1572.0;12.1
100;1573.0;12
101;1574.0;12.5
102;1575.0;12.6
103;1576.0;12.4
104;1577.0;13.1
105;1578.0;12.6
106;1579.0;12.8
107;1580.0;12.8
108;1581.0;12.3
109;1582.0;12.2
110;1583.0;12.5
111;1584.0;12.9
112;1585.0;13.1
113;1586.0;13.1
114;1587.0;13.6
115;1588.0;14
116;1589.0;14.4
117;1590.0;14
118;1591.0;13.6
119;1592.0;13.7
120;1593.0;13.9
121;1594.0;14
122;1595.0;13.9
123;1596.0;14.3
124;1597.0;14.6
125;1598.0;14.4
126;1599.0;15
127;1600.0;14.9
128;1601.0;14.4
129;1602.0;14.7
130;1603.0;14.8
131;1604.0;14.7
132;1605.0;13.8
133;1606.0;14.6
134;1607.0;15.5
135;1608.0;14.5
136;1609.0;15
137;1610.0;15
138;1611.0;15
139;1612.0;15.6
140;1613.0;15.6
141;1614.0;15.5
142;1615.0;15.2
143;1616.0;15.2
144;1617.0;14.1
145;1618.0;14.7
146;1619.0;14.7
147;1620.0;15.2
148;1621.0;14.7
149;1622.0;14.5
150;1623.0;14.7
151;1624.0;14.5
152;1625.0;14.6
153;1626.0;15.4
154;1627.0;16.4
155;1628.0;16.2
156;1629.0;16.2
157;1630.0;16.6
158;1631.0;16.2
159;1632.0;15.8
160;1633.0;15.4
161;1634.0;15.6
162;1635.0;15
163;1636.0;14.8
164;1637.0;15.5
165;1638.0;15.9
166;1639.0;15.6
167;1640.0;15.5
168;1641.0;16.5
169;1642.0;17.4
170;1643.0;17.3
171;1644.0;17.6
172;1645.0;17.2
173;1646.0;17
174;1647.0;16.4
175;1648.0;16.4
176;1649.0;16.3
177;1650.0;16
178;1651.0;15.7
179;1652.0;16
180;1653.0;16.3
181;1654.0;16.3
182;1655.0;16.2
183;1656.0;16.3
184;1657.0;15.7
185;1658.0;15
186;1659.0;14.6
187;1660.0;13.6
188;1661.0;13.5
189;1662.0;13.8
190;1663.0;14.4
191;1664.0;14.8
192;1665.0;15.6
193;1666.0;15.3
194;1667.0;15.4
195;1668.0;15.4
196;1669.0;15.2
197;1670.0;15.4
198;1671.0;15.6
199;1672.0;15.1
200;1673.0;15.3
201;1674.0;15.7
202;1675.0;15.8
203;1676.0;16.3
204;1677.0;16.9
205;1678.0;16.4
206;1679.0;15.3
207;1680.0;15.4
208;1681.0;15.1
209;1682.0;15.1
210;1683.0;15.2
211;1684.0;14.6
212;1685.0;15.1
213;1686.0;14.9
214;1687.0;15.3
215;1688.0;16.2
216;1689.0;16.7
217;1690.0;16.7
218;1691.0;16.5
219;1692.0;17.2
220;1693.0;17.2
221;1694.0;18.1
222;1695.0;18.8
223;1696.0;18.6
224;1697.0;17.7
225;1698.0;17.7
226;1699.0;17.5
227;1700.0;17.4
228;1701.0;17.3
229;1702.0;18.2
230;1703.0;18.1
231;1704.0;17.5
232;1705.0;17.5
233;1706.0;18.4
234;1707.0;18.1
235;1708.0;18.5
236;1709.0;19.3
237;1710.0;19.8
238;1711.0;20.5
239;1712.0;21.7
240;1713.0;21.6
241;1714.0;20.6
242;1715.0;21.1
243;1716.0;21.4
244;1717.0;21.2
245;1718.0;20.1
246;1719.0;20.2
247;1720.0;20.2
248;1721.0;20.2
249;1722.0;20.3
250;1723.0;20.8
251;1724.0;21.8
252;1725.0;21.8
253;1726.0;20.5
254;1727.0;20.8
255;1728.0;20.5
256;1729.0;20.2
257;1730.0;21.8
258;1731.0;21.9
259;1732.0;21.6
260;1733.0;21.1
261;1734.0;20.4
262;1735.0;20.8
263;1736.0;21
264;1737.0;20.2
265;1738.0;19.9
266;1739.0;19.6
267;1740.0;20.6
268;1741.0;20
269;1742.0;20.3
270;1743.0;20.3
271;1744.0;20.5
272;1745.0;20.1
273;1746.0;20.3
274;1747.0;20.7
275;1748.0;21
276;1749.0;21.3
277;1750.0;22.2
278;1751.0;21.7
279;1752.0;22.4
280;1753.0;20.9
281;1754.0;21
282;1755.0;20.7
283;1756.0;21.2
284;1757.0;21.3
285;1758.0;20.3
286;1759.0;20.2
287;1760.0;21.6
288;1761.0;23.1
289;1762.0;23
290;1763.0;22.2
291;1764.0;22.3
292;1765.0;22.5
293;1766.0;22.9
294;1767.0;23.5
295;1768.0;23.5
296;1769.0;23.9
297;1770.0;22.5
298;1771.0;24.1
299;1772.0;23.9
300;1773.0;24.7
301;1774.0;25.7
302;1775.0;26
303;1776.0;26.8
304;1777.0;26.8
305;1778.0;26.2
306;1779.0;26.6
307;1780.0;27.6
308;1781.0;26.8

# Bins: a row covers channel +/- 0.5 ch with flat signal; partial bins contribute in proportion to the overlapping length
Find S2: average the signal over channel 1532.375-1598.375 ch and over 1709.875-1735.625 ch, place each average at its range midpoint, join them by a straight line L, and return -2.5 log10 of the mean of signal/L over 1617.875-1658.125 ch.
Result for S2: 0.012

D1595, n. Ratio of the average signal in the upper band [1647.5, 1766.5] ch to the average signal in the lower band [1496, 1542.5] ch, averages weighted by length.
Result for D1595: 1.9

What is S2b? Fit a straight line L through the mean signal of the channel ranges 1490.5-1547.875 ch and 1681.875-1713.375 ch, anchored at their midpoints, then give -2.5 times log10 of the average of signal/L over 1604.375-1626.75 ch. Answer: -0.07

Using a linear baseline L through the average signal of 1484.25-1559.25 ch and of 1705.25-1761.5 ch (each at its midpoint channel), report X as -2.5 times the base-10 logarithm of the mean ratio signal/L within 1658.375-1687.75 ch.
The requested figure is 0.16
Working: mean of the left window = 9.89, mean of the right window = 20.7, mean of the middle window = 15.2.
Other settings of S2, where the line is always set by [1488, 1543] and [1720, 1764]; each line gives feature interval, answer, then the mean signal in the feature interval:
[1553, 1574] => 0.06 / 11.5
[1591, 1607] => -0.04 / 14.4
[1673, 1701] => 0.12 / 16.4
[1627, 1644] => -0.02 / 16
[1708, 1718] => -0.06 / 20.6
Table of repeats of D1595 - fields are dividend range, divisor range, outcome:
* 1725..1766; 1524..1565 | 1.98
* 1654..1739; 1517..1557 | 1.71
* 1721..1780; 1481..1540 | 2.31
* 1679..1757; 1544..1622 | 1.49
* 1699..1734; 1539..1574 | 1.80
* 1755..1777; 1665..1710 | 1.39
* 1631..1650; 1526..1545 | 1.55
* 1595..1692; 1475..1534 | 1.66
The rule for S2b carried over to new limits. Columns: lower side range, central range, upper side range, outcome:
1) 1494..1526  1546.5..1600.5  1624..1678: 0.00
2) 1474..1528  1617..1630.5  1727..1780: 0.02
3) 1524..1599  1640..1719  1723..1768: 0.06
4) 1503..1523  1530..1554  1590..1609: 0.07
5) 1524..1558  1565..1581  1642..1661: 0.01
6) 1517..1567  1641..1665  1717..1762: 0.03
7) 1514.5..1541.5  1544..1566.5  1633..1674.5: 0.04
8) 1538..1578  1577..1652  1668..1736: -0.07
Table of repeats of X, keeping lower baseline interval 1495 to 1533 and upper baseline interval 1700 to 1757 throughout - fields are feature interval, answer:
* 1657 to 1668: 0.163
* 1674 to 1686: 0.156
